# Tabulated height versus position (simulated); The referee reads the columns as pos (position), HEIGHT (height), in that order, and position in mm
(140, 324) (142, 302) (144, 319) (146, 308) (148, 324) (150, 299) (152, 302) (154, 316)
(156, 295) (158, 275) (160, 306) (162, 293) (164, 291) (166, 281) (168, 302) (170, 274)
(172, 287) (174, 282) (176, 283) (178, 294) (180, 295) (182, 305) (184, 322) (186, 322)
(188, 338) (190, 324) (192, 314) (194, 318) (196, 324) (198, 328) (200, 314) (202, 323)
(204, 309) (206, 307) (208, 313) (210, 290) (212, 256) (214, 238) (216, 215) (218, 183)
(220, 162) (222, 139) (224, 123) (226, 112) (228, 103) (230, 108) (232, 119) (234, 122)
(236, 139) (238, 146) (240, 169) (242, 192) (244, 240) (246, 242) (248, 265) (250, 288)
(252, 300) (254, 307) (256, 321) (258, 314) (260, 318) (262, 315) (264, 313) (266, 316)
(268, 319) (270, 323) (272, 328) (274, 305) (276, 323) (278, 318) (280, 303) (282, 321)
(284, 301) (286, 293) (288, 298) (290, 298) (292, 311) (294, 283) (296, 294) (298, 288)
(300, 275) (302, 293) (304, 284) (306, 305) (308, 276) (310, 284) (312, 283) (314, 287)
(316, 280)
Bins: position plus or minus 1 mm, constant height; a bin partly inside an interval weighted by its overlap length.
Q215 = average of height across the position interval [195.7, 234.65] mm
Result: 218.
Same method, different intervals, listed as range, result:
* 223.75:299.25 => 259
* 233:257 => 228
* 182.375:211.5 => 316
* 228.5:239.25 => 127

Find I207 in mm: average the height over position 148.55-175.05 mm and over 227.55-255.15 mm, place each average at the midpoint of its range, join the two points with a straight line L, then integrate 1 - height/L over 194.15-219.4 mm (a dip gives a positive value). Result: -4.4 mm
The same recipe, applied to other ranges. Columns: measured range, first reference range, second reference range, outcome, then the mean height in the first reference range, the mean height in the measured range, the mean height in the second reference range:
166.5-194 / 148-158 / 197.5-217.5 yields -0.9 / 302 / 303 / 286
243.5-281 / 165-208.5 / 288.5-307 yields -0.9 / 307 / 304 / 292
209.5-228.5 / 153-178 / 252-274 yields 7.7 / 291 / 181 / 316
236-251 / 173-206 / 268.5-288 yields 4.7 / 312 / 215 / 312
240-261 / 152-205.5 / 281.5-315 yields 1.7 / 304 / 273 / 292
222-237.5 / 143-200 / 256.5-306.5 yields 9.4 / 304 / 120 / 306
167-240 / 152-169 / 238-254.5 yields 6.6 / 295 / 247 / 242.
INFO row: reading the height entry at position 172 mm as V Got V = 287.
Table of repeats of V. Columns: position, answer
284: 301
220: 162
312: 283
